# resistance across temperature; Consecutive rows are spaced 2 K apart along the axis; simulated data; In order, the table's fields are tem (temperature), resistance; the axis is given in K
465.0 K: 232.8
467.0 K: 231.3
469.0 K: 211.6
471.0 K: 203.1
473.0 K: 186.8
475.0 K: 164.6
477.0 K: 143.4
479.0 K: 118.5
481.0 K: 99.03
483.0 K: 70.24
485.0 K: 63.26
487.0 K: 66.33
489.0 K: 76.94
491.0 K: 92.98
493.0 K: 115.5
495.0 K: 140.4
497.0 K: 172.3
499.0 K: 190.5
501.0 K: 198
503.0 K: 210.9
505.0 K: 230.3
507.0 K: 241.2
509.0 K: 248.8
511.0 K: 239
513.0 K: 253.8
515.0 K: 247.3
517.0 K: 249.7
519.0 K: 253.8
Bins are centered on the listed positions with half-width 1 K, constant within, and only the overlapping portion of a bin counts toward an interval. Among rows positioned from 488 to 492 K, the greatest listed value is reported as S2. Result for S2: 92.98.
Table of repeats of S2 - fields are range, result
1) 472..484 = 186.8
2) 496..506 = 230.3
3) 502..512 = 248.8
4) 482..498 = 172.3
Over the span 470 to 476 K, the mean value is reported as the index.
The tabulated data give 185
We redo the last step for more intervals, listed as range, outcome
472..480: 153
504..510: 240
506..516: 246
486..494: 87.9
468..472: 207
